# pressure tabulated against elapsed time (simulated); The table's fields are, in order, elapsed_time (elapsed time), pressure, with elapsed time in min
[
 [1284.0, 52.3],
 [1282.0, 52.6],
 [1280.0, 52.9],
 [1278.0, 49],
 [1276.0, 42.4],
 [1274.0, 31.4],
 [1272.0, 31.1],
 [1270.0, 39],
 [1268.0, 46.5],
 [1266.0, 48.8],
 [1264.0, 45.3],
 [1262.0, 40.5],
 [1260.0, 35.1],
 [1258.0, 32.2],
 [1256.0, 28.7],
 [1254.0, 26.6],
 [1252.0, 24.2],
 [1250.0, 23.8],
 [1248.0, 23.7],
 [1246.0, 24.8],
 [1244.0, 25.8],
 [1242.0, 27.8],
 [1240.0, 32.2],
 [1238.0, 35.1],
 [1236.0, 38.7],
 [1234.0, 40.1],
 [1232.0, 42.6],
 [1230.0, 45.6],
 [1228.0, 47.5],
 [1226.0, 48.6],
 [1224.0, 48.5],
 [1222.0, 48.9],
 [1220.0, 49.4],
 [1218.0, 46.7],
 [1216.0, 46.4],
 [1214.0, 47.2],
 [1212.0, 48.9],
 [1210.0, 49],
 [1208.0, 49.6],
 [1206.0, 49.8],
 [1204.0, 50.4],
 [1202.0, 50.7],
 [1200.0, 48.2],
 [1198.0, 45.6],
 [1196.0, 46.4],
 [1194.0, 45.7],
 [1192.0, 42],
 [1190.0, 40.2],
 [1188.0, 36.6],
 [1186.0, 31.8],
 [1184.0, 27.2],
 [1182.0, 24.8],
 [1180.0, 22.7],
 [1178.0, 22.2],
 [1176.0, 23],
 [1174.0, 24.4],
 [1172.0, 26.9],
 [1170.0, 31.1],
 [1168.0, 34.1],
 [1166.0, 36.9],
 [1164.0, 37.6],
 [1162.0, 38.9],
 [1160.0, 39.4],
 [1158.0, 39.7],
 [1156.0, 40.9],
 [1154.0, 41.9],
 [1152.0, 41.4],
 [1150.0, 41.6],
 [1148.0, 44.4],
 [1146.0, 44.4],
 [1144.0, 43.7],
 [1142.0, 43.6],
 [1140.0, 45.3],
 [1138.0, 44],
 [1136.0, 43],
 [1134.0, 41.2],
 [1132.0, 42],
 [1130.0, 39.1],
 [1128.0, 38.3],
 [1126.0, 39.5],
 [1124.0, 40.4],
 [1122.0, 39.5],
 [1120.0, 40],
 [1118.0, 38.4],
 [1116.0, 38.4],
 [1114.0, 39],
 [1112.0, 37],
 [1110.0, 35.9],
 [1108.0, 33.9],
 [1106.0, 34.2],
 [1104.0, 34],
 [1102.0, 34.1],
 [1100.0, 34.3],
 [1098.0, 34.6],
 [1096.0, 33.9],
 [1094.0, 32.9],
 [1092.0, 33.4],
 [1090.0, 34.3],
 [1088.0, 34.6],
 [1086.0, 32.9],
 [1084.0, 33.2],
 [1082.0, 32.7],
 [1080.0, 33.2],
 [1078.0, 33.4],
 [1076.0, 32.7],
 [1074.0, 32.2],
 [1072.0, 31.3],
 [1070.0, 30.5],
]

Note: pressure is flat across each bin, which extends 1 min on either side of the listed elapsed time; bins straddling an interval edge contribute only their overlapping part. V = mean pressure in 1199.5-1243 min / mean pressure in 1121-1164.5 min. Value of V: 1.1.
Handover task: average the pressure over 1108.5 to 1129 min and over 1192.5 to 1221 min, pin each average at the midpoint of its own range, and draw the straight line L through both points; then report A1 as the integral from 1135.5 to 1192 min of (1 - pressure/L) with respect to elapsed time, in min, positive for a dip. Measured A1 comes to 9.0 min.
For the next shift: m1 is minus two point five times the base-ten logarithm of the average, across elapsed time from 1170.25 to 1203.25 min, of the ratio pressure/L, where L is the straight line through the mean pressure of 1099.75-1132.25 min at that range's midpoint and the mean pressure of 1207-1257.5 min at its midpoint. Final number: 0.10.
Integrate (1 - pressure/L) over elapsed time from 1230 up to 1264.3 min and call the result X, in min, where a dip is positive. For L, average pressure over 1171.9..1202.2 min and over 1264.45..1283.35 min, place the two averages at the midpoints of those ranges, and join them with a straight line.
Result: 7.28 min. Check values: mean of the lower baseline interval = 34.7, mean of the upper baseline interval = 43.9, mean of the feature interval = 32.3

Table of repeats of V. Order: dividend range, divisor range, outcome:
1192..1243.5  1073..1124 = 1.28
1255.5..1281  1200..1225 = 0.83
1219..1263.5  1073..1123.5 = 1.03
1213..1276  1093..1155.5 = 0.97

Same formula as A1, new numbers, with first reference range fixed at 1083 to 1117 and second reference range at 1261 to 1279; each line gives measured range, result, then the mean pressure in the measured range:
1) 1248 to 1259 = 3.80 min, 26.8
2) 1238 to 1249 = 3.50 min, 27.6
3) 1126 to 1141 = -2.33 min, 41.7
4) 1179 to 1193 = 2.21 min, 32.2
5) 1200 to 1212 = -3.29 min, 49.7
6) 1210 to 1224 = -3.06 min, 48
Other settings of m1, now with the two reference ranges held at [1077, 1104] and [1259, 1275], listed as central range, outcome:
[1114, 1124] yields -0.13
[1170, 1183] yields 0.43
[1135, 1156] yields -0.21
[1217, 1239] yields -0.17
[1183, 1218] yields -0.19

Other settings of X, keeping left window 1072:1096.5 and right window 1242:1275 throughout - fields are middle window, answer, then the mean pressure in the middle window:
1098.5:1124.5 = -2.8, 36.7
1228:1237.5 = -2.6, 42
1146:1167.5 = -4.7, 40.3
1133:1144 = -3.5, 43.4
